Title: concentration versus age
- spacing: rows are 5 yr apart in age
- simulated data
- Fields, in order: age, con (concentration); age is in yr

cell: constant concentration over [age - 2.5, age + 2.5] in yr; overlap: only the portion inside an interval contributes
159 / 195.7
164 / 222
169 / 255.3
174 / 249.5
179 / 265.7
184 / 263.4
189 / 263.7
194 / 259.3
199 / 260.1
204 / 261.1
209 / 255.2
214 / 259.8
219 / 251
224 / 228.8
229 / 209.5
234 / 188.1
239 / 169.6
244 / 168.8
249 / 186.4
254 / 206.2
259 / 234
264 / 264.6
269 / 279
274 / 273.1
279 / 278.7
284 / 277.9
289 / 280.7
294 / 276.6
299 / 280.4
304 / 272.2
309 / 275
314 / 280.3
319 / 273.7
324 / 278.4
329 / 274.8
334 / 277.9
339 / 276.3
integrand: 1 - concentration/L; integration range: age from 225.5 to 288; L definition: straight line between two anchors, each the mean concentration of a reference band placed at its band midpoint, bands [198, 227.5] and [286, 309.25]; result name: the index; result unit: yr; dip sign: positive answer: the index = 8.5 yr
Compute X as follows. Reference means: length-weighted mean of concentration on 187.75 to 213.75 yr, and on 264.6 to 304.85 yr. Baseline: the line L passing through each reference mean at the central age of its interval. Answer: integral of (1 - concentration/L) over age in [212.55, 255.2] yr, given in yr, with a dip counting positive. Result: 9.6 yr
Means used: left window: 260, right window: 277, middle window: 206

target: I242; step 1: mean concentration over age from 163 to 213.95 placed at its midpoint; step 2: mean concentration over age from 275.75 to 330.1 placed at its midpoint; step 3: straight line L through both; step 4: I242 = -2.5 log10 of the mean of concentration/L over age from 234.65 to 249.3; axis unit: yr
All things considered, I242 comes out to 0.46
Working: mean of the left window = 257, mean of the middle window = 175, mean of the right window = 277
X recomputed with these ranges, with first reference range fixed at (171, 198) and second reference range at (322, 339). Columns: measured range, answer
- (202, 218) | 0.3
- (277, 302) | -0.6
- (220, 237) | 3.4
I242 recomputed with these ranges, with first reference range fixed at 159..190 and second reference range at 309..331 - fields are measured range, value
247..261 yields 0.25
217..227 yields 0.09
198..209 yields -0.02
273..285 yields -0.03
